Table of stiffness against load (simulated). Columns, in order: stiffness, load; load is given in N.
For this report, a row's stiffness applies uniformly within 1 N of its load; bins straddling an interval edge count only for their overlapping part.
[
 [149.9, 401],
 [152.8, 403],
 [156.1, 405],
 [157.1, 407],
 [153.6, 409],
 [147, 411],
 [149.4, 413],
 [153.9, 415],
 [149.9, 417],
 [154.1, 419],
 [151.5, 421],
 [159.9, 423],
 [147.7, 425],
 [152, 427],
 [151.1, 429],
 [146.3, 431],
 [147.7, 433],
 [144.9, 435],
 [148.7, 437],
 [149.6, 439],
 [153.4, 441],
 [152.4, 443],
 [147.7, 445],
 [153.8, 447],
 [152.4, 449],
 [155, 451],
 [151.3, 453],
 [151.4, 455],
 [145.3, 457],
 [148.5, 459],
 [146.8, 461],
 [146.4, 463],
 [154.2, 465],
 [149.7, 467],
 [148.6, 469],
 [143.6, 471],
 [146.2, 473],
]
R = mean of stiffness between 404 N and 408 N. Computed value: 157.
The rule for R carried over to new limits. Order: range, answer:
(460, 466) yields 149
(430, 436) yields 146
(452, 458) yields 149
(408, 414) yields 150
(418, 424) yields 155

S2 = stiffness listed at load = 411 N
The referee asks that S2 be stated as 147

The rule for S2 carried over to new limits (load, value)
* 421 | 151.5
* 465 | 154.2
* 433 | 147.7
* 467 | 149.7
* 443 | 152.4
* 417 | 149.9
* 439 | 149.6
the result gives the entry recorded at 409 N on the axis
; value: 153.6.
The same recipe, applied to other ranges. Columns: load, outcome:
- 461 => 146.8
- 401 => 149.9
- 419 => 154.1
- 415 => 153.9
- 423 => 159.9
